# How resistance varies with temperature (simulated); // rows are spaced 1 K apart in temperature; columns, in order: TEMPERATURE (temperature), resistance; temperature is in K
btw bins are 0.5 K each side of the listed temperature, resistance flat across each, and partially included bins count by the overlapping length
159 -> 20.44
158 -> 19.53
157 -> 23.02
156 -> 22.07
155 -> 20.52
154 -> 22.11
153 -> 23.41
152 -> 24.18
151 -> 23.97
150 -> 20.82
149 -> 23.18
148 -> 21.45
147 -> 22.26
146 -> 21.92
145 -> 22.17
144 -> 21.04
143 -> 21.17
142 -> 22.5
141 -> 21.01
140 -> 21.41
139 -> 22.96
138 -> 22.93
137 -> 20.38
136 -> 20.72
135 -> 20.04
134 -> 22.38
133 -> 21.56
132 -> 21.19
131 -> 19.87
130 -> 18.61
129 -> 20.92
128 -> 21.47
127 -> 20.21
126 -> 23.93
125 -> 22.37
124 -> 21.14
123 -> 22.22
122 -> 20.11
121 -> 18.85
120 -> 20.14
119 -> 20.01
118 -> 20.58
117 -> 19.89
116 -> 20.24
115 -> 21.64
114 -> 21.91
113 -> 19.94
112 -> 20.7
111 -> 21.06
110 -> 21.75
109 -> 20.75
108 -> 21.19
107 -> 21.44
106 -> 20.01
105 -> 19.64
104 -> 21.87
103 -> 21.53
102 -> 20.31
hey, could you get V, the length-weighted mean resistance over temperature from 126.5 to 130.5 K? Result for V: 20.3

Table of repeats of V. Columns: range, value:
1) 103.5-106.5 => 20.5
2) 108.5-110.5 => 21.2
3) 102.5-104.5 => 21.7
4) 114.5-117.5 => 20.6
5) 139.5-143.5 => 21.5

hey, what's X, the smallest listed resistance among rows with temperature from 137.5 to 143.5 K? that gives 21.01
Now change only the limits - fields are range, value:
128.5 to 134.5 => 18.61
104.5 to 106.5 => 19.64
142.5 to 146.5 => 21.04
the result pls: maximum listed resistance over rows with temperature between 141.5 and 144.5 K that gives 22.5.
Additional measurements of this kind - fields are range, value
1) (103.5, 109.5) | 21.87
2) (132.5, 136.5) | 22.38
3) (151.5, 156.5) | 24.18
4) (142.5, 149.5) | 23.18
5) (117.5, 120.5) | 20.58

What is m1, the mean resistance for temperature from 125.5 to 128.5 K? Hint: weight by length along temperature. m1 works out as 21.9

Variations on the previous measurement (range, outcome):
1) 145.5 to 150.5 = 21.9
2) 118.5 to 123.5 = 20.3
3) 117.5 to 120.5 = 20.2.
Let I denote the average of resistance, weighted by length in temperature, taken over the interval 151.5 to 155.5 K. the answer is 22.6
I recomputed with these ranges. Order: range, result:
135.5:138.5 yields 21.3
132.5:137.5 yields 21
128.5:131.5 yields 19.8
